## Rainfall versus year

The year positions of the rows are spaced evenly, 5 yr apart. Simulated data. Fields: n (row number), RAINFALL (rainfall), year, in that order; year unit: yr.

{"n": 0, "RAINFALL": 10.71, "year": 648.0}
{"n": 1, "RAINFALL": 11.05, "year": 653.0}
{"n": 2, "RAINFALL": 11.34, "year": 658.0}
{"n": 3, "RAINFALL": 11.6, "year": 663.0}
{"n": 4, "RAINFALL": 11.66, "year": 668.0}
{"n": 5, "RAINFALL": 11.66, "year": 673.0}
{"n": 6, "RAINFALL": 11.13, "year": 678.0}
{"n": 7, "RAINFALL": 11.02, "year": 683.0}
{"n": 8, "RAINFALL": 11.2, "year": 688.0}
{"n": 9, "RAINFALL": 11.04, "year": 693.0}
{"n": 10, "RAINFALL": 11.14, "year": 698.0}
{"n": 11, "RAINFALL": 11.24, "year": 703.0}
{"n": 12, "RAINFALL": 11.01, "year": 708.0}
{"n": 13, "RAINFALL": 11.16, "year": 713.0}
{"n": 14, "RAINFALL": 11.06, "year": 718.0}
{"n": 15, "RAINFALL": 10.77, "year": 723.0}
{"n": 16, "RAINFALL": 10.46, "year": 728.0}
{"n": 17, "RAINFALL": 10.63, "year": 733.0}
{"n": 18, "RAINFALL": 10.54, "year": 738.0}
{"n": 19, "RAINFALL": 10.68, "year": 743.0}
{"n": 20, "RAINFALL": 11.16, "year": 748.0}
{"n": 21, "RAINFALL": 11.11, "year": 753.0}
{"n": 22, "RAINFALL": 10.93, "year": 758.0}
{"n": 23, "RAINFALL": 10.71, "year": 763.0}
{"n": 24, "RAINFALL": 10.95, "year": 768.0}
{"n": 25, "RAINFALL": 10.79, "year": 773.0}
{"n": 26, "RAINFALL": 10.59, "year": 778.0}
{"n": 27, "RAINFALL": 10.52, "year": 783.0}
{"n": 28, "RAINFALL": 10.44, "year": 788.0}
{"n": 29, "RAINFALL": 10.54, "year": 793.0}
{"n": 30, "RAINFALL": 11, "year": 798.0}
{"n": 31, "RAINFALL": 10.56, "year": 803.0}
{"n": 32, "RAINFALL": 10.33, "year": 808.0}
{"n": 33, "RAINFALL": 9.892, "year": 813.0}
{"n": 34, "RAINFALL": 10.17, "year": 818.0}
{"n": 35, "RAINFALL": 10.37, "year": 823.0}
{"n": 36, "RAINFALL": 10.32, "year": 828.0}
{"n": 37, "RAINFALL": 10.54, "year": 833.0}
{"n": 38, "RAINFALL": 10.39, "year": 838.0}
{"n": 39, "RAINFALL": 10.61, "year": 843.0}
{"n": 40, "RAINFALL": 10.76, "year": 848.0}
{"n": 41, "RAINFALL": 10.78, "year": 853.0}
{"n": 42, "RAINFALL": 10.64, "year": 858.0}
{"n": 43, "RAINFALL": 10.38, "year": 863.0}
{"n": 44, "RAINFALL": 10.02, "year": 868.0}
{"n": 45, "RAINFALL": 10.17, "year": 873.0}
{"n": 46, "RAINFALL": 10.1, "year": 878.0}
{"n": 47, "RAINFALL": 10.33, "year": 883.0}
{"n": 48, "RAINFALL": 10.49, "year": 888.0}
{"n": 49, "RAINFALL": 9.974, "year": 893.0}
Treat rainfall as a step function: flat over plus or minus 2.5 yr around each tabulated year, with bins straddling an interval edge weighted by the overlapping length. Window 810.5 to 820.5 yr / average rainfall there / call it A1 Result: 10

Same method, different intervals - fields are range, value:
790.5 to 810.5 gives 10.6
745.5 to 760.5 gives 11.1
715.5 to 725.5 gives 10.9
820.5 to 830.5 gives 10.3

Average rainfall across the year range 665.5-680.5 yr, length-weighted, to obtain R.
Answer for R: 11.5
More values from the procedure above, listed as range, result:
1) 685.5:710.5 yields 11.1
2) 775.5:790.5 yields 10.5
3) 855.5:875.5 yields 10.3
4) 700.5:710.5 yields 11.1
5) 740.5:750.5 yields 10.9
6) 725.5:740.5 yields 10.5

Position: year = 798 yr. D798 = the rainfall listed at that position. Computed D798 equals 11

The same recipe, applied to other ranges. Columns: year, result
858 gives 10.64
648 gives 10.71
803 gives 10.56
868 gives 10.02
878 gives 10.1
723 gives 10.77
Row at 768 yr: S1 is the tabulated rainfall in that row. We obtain 10.95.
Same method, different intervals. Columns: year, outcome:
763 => 10.71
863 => 10.38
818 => 10.17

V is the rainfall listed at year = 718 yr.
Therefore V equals 11.06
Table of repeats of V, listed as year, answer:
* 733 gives 10.63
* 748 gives 11.16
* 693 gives 11.04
